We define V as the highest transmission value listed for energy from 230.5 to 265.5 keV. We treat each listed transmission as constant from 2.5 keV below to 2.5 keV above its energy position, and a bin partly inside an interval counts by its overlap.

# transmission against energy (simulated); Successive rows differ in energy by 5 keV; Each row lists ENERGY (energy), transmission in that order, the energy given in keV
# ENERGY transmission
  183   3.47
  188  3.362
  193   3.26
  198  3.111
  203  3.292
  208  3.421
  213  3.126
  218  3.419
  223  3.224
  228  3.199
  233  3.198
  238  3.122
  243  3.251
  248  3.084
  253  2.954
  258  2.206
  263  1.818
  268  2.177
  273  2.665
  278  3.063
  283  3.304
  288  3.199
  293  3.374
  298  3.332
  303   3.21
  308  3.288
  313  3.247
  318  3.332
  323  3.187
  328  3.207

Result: 3.251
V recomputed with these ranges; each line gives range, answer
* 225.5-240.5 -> 3.199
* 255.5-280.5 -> 3.063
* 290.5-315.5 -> 3.374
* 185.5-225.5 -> 3.421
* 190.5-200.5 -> 3.26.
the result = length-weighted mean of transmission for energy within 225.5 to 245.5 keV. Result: 3.19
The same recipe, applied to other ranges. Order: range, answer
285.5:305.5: 3.28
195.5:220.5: 3.27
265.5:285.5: 2.8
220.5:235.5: 3.21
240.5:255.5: 3.1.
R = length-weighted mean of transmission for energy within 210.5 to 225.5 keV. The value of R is 3.26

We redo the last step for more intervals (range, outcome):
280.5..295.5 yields 3.29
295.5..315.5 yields 3.27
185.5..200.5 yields 3.24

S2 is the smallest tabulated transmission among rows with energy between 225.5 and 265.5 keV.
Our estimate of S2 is 1.818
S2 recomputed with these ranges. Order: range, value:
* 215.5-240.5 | 3.122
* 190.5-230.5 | 3.111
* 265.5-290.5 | 2.177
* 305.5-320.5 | 3.247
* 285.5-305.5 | 3.199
